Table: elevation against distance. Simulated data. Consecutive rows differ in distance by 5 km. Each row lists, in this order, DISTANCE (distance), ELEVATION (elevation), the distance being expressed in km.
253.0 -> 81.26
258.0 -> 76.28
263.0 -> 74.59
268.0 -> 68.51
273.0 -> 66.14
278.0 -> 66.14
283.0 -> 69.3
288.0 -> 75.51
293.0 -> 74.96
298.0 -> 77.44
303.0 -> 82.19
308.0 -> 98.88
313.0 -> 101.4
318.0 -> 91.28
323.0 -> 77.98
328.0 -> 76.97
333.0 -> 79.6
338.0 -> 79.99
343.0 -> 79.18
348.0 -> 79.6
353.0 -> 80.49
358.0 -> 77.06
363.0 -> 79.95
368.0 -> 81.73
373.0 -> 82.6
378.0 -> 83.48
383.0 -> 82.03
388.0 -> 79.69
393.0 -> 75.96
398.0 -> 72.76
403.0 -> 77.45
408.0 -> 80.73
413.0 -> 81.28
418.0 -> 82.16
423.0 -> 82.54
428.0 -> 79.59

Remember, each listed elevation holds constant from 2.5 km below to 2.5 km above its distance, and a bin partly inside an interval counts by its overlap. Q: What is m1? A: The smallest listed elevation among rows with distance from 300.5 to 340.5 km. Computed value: 76.97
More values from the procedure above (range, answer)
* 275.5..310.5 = 66.14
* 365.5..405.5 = 72.76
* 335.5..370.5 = 77.06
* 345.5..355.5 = 79.6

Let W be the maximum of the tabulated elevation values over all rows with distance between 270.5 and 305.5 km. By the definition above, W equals 82.19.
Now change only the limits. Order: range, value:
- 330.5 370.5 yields 81.73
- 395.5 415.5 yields 81.28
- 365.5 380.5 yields 83.48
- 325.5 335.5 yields 79.6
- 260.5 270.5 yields 74.59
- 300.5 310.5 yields 98.88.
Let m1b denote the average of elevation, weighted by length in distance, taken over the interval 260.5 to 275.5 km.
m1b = 69.7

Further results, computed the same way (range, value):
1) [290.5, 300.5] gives 76.2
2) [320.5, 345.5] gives 78.7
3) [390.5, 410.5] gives 76.7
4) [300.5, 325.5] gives 90.3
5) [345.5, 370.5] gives 79.8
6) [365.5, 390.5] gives 81.9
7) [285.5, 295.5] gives 75.2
